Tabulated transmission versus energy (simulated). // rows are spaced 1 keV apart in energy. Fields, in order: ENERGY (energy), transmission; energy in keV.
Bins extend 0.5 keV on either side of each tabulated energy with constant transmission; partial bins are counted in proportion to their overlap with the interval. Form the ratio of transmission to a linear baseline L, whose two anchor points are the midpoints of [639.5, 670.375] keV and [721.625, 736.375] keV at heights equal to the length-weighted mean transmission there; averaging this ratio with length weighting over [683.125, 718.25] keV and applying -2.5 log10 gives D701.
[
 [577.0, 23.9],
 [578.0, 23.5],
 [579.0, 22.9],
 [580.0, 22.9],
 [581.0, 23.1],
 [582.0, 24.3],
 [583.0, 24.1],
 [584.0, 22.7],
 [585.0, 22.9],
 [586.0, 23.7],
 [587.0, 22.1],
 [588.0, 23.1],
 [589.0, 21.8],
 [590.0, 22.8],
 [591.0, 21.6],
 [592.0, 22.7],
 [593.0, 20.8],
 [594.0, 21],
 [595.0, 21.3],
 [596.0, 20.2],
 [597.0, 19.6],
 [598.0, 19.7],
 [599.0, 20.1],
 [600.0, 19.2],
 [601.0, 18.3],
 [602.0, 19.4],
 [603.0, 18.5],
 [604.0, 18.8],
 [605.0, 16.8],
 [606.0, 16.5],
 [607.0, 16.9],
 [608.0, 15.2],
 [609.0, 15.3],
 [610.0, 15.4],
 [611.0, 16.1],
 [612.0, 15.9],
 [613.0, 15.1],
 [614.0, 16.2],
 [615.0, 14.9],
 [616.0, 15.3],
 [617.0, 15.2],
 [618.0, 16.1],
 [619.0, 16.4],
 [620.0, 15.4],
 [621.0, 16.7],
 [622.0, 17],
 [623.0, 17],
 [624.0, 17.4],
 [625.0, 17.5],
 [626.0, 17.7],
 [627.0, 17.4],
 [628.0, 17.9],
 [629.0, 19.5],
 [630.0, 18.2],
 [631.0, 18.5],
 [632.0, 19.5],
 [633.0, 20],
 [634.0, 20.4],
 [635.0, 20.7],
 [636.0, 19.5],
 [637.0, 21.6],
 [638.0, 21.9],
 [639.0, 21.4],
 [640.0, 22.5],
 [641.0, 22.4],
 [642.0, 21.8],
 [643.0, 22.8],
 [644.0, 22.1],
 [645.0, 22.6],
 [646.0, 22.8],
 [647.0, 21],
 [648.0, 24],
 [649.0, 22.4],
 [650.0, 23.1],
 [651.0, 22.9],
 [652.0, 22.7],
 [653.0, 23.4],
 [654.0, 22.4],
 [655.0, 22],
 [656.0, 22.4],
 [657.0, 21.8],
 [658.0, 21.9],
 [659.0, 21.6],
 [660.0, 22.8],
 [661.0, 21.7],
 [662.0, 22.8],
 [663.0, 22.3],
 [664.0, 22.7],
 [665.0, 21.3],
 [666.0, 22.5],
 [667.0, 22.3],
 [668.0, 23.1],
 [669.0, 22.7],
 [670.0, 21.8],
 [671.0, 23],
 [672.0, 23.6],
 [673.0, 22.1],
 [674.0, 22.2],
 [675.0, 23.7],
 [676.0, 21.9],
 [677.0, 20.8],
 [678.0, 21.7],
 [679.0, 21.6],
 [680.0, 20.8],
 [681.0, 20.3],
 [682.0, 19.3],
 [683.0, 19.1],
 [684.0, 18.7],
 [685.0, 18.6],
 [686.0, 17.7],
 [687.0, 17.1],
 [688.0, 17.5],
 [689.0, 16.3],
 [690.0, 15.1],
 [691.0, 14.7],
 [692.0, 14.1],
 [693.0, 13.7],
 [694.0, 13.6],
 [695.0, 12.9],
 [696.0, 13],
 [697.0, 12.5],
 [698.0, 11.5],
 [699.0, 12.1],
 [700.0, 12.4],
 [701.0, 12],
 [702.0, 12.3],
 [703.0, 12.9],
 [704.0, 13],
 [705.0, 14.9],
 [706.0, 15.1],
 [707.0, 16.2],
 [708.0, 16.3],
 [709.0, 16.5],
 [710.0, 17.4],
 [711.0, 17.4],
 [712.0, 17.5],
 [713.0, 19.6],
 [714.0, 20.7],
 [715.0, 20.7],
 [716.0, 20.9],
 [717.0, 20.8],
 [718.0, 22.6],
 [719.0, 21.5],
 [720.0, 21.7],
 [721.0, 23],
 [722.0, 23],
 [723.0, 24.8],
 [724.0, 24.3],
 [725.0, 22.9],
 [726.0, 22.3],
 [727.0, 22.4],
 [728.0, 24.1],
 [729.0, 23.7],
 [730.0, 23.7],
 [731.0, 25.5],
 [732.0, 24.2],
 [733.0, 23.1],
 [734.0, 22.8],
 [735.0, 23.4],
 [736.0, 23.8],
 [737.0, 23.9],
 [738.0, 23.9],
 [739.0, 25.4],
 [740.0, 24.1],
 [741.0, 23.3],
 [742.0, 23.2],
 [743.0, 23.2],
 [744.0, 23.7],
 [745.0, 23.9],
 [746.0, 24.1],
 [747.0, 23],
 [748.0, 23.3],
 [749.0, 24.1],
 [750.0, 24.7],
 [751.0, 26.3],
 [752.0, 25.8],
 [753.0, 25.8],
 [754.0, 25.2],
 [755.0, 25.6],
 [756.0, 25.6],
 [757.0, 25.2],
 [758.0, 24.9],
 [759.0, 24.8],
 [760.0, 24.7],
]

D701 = 0.41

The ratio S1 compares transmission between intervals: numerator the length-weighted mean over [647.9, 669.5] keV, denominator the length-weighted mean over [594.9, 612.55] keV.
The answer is 1.26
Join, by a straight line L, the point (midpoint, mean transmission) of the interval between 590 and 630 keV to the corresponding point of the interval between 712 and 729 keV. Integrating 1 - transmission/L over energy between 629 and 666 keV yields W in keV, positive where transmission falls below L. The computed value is -4.8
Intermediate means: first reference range 17.8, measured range 21.8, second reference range 22.1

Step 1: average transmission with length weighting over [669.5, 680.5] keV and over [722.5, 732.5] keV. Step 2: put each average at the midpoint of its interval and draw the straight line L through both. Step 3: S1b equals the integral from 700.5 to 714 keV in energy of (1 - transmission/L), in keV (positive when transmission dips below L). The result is 4.4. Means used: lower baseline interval 22.1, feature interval 15.7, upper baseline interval 23.8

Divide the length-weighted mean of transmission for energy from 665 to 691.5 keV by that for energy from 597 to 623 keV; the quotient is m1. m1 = 1.21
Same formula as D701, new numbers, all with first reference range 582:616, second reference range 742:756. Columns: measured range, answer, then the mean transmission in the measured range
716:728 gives 0.044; 22.7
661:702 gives 0.188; 18.6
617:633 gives 0.160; 17.5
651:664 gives -0.049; 22.4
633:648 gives -0.046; 21.7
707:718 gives 0.229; 18.8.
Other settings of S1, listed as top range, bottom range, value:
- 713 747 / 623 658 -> 1.10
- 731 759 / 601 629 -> 1.46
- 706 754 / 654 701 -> 1.17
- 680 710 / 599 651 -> 0.81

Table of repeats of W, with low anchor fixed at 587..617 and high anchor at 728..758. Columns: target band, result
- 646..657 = -1.1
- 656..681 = -1.1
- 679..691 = 2.0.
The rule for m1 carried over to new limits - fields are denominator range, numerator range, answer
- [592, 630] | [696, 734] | 1.08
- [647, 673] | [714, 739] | 1.02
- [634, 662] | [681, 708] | 0.68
